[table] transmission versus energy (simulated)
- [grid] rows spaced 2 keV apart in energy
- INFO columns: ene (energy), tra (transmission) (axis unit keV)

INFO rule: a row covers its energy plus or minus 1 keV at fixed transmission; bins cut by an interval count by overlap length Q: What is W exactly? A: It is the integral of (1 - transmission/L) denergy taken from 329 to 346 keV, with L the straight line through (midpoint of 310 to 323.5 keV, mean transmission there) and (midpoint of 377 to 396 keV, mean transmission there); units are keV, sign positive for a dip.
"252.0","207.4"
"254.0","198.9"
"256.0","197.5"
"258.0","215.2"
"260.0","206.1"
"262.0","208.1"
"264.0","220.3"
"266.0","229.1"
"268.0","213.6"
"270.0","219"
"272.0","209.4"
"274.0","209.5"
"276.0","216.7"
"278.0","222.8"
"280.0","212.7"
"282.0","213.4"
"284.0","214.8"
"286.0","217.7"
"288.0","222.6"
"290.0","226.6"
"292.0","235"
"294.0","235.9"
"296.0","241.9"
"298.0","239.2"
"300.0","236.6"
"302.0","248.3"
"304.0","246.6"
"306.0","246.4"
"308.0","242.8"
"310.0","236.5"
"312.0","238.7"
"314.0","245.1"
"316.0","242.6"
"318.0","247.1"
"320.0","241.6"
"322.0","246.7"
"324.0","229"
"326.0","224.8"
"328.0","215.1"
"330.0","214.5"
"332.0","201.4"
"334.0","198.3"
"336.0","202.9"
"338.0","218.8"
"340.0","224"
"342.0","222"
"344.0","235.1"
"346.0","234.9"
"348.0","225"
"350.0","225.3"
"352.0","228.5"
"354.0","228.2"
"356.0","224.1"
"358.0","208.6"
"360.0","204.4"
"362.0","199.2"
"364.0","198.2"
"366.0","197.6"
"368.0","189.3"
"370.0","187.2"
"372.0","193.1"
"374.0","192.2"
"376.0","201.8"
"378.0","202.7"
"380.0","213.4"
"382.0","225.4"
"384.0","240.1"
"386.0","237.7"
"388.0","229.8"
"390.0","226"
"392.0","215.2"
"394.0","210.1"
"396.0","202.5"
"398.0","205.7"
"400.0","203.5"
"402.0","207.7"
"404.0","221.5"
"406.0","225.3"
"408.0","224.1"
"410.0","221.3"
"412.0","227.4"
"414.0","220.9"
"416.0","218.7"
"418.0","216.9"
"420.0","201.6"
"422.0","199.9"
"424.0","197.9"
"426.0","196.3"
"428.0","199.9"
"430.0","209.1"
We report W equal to 1.5 keV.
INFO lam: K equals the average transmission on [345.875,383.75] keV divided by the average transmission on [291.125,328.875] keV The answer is 0.88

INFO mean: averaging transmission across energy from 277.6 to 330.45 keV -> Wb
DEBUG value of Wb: 233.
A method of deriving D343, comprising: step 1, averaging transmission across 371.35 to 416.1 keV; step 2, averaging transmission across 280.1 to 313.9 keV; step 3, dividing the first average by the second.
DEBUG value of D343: 0.92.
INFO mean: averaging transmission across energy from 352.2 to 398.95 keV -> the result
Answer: 210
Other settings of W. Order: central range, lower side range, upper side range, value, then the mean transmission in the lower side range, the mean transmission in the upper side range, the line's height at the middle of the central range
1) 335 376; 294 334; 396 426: 2.5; 235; 213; 226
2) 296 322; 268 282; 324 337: -3.7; 215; 211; 212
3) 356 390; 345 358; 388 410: 1.9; 226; 215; 221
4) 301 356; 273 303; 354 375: -4.4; 226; 201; 213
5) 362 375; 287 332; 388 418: 1.8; 236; 217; 224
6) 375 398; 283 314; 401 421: 0.4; 236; 219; 222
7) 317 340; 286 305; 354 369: -0.2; 236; 205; 220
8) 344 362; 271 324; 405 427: 0.1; 232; 214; 223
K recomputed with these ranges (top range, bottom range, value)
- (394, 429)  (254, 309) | 0.94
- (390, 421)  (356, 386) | 1.05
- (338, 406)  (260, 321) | 0.94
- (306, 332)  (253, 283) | 1.10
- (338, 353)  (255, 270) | 1.07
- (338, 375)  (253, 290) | 0.99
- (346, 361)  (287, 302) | 0.94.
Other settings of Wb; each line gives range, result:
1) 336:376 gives 212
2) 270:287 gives 215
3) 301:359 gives 229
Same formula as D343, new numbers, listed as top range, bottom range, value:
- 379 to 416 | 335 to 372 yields 1.03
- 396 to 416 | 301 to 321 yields 0.89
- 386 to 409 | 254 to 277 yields 1.02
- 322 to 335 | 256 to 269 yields 1.01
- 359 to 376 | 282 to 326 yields 0.83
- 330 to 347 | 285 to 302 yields 0.93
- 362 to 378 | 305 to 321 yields 0.80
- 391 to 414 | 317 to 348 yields 0.96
